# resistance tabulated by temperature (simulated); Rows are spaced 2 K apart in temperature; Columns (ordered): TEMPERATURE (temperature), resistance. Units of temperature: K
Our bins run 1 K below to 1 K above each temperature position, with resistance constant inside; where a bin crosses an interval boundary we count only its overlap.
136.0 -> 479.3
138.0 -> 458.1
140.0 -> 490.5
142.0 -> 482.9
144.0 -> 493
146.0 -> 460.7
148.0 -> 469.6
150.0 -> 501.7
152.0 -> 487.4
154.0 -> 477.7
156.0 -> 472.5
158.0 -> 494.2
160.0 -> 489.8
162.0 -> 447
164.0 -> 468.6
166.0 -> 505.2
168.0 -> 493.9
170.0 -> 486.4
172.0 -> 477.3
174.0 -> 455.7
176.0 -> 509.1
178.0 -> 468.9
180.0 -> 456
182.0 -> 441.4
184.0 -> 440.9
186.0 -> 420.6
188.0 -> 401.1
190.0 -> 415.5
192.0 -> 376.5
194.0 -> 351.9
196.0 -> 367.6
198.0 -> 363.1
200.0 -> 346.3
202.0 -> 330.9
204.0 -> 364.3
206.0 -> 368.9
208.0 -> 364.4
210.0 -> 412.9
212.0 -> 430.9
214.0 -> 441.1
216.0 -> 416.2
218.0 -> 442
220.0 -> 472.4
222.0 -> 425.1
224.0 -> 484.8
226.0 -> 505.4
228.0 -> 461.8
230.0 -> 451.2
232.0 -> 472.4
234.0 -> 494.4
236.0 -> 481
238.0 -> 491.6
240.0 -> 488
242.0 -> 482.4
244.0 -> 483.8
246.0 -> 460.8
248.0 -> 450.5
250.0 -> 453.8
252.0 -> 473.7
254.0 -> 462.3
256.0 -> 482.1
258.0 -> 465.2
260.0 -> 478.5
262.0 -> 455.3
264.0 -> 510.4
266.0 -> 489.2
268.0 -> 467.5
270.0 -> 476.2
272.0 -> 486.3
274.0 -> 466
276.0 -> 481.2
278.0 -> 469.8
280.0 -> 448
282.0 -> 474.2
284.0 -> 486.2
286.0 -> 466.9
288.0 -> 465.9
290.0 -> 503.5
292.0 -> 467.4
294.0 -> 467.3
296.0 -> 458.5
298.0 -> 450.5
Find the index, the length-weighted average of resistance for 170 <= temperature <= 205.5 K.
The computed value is 413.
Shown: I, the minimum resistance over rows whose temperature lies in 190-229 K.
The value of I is 330.9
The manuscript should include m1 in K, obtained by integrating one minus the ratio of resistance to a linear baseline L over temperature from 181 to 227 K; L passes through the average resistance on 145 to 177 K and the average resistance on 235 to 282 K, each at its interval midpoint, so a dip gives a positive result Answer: 6.7 K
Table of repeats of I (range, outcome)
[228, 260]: 450.5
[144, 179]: 447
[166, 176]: 455.7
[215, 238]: 416.2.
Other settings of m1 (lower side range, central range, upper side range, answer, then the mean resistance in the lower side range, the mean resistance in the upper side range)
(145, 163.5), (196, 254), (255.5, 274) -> 4.7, 478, 478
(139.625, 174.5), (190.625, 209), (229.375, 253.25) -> 4.5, 481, 474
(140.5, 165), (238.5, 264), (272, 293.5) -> 0.2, 479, 473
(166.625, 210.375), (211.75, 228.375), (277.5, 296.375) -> -0.8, 415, 471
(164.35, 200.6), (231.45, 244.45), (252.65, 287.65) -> -0.7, 434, 474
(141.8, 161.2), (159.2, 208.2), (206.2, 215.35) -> 2.1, 483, 409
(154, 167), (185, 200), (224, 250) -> 3.0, 479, 476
